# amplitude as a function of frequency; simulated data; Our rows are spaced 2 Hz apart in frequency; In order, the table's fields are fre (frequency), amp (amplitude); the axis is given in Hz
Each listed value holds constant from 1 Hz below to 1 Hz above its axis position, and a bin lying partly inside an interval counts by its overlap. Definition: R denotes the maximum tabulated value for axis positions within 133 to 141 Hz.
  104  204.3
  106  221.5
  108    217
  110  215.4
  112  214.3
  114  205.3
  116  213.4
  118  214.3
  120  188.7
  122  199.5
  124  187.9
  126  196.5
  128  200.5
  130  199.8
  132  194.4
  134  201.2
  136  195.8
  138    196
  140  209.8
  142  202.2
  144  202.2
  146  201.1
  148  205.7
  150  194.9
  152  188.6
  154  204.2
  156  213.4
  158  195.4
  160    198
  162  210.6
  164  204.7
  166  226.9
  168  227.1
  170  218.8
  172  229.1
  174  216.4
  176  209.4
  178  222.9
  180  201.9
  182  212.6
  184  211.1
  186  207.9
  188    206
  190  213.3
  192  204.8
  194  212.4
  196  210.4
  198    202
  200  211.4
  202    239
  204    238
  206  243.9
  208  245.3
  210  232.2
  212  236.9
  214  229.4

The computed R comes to 209.8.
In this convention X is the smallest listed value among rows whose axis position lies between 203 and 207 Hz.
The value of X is 238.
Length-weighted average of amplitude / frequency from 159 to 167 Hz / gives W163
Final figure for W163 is 210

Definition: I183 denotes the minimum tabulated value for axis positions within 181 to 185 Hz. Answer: 211.1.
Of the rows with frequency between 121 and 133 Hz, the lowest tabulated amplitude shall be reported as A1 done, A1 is 187.9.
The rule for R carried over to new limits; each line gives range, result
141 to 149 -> 205.7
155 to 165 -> 213.4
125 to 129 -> 200.5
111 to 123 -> 214.3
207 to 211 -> 245.3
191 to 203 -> 239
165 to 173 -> 229.1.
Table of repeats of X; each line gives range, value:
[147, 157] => 188.6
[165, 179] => 209.4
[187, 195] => 204.8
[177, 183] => 201.9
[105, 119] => 205.3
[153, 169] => 195.4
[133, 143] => 195.8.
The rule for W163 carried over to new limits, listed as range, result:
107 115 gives 213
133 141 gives 201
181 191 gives 210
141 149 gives 203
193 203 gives 215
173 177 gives 213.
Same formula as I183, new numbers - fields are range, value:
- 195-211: 202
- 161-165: 204.7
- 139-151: 194.9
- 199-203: 211.4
